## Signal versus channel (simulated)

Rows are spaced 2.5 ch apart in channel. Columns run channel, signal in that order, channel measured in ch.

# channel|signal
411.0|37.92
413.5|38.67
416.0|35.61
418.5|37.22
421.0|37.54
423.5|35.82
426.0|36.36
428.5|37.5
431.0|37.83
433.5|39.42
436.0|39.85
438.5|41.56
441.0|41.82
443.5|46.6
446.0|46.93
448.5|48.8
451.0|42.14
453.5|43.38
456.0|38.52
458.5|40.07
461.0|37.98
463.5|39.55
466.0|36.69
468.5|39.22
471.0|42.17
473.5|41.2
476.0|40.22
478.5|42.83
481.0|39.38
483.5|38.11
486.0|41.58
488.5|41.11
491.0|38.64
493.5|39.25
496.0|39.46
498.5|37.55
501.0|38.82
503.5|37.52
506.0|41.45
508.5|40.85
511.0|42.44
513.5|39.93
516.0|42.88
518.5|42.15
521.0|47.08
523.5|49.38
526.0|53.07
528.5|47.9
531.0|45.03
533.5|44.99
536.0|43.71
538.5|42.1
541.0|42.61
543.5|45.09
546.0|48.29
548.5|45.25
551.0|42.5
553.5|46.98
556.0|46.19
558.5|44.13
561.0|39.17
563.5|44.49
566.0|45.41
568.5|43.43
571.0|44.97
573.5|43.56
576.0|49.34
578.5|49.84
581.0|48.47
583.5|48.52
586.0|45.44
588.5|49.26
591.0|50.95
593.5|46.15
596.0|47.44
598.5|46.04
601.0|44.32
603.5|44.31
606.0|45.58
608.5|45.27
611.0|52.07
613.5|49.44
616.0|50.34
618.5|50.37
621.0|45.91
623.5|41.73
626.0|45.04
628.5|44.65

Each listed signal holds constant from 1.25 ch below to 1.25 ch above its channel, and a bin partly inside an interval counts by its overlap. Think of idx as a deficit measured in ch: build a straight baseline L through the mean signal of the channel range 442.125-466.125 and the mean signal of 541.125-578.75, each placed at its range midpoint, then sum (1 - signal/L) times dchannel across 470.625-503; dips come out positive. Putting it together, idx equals 2.4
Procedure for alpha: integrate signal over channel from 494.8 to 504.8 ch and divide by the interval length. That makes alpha 38.3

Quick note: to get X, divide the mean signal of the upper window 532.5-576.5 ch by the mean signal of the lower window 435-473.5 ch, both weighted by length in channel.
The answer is 1.07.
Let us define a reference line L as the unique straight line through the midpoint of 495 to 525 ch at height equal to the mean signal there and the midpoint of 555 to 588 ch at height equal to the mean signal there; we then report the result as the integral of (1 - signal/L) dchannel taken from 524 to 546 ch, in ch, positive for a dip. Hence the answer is -1.3 ch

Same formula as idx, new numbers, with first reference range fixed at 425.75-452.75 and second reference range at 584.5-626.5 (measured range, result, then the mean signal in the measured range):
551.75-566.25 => 0.4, 44.3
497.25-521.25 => 1.8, 40.8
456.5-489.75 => 2.3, 40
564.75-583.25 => -0.2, 46.5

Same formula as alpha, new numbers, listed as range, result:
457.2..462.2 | 39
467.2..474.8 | 40.8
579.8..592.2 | 48.5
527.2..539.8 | 44.8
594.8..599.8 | 46.7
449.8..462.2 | 40.4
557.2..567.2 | 43.3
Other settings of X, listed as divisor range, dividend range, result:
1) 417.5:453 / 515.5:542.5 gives 1.12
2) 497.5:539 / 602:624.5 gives 1.09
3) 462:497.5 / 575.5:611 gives 1.19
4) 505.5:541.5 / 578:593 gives 1.09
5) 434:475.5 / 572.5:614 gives 1.14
